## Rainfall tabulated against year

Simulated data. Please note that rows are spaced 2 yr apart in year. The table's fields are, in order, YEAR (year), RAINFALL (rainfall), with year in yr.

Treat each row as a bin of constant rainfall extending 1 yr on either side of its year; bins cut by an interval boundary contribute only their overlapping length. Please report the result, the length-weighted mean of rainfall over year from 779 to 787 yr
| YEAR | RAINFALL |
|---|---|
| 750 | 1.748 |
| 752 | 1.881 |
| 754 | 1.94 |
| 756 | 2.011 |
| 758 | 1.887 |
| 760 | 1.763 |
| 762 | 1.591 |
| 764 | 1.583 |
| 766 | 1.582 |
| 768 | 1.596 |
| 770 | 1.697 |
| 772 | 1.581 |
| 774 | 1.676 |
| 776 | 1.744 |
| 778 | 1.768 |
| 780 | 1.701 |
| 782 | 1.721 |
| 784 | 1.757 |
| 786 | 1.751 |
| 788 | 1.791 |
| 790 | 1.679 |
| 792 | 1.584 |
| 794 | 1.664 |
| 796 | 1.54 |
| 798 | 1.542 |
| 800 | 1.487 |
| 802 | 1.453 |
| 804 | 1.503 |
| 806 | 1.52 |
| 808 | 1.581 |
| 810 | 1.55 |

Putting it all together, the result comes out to 1.73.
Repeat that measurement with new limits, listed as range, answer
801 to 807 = 1.49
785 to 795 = 1.69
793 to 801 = 1.56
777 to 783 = 1.73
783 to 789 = 1.77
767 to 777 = 1.66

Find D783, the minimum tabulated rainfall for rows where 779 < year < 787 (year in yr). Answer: 1.701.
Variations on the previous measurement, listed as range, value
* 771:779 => 1.581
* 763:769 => 1.582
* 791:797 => 1.54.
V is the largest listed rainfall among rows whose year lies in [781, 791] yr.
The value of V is 1.791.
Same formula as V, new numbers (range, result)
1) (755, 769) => 2.011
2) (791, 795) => 1.664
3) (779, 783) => 1.721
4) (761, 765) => 1.591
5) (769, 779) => 1.768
